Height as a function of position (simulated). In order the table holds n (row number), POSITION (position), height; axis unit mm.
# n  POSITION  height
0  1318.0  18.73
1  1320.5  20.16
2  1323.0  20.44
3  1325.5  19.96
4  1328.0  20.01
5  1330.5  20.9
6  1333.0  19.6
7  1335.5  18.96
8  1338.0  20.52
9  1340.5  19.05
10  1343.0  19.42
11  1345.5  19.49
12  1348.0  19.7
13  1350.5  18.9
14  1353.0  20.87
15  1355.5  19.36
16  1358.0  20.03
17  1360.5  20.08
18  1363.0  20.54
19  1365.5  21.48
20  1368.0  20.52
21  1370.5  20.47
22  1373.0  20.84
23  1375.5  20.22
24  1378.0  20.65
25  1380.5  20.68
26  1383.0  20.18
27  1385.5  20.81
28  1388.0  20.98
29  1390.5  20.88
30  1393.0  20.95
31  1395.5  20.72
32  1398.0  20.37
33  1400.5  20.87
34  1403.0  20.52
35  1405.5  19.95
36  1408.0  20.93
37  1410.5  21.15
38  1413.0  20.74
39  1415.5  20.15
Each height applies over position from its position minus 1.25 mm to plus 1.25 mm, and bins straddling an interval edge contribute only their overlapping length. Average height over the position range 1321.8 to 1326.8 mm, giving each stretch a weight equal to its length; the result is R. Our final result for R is 20.2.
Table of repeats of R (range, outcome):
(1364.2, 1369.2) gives 21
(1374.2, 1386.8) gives 20.5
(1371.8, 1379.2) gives 20.6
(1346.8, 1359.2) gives 19.8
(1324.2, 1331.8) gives 20.3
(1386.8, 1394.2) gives 20.9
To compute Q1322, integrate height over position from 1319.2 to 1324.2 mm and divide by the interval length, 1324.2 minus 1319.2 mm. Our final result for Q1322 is 20.3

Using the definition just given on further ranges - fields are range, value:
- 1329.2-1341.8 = 19.8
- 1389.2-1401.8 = 20.8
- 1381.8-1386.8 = 20.5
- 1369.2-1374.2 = 20.7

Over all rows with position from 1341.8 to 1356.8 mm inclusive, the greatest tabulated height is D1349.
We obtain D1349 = 20.87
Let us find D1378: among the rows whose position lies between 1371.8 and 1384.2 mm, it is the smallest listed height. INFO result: 20.18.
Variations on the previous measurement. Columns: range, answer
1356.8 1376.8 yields 20.03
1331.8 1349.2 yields 18.96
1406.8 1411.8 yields 20.93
